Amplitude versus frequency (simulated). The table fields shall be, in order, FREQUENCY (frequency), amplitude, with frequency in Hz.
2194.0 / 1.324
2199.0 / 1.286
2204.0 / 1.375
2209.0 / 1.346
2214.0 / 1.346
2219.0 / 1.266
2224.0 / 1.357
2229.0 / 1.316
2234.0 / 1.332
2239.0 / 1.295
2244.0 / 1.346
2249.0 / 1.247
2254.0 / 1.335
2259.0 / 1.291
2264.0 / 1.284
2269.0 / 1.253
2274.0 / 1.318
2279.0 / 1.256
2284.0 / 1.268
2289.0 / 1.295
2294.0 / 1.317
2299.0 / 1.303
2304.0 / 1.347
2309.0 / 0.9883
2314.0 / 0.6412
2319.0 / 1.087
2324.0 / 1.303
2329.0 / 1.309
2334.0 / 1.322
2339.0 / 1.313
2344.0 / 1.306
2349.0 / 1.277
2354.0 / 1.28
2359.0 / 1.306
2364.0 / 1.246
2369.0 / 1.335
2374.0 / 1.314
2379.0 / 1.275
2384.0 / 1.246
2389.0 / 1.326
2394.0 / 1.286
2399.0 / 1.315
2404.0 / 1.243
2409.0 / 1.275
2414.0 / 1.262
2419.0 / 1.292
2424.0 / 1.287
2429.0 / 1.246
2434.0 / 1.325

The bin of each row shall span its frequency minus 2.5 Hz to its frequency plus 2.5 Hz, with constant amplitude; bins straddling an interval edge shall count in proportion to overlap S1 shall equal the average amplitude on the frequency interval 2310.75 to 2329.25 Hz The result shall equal 1.05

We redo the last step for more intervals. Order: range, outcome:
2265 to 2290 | 1.28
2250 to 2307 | 1.29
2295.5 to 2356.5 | 1.21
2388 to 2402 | 1.3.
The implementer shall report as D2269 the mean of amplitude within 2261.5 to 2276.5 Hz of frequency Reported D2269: 1.28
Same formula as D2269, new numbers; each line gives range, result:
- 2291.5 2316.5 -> 1.12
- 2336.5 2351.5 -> 1.3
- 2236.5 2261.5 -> 1.3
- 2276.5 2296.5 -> 1.28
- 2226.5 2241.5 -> 1.31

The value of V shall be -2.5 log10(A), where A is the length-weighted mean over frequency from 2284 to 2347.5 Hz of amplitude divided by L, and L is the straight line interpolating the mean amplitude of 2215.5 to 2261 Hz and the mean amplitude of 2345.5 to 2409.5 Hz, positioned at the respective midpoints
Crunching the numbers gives 0.07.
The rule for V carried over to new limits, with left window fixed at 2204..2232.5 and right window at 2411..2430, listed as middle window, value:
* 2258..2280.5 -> 0.03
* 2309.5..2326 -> 0.29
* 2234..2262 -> 0.01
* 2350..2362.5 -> 0.00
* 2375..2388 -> 0.01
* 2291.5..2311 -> 0.05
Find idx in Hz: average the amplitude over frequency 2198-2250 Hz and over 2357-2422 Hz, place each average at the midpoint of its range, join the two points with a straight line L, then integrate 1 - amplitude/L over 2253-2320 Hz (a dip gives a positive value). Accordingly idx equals 4.9 Hz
